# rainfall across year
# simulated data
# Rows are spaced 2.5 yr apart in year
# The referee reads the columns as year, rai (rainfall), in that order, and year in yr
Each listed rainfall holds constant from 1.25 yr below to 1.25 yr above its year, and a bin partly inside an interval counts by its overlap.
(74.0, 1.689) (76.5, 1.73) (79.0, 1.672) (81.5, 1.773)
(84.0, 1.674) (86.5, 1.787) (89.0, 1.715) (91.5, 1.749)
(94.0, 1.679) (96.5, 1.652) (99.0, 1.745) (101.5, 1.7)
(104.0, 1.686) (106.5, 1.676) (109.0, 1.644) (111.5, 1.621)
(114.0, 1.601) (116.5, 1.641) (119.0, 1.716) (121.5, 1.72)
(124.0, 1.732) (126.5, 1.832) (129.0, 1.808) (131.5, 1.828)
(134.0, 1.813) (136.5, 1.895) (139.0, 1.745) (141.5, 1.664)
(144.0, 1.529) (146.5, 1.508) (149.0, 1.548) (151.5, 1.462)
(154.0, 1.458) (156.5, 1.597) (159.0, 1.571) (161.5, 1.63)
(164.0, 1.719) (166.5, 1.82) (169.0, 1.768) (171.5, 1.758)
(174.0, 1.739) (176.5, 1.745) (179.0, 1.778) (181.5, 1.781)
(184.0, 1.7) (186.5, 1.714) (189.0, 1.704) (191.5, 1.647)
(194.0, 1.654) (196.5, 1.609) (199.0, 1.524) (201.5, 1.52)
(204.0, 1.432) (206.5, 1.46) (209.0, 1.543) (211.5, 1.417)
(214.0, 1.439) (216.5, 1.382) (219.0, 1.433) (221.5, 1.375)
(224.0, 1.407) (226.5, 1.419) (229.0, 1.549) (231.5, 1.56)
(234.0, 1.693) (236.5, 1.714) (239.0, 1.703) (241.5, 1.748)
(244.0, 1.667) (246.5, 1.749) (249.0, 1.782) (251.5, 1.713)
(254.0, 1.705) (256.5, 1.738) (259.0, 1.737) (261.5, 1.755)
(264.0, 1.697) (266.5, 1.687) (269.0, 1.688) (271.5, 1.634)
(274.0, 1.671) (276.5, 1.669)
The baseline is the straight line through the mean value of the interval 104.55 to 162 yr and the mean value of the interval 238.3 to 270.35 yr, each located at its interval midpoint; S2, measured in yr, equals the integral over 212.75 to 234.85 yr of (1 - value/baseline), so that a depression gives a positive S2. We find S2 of 3.07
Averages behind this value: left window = 1.66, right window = 1.72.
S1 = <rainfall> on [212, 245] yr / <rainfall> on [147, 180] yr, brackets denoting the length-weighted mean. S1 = 0.9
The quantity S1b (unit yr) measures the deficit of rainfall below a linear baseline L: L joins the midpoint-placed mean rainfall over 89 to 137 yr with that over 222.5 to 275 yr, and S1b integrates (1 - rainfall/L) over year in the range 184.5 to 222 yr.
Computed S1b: 3.4 yr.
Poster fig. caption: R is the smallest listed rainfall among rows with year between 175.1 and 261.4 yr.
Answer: 1.375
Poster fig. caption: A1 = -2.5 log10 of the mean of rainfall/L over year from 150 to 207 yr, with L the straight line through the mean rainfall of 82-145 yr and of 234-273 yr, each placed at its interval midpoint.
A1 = 0.04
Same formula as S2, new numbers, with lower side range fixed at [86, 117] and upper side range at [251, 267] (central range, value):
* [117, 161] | 0.5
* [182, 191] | 0.0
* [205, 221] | 2.5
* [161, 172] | -0.3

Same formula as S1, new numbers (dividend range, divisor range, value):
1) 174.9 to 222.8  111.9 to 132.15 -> 0.91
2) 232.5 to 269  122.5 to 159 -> 1.03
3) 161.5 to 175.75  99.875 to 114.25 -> 1.05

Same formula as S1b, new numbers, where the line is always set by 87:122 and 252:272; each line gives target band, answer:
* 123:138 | -1.2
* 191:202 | 0.7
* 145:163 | 1.6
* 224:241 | 1.1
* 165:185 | -0.8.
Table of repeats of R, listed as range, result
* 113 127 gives 1.601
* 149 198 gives 1.458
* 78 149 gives 1.508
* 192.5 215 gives 1.417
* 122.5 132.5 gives 1.732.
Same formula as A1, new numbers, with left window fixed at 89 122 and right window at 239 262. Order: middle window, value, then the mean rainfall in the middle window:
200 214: 0.166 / 1.47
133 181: 0.017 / 1.67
